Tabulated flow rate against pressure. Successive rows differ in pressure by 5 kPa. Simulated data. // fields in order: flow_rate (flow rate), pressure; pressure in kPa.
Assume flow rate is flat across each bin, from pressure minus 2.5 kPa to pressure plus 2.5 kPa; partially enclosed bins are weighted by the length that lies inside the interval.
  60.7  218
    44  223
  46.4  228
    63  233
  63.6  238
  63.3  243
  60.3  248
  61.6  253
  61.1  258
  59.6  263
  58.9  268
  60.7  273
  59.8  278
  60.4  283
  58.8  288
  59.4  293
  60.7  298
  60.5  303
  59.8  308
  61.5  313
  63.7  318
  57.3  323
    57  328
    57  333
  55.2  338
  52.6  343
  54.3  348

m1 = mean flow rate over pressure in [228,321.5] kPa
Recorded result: 60.5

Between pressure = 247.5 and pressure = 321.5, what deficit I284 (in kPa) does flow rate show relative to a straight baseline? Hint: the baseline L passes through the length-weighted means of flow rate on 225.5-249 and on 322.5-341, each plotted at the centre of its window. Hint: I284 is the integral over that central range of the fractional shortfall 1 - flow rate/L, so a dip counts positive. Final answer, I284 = -3.29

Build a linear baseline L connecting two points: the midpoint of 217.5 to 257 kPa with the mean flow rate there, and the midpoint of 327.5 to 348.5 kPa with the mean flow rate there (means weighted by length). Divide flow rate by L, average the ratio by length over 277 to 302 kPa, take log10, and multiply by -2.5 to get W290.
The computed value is -0.06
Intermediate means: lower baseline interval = 57.8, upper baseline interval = 55.1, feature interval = 59.9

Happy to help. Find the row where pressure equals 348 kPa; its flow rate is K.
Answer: 54.3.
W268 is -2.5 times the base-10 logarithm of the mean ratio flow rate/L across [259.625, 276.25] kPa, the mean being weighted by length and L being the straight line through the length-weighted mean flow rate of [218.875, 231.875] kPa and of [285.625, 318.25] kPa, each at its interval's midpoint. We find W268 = -0.08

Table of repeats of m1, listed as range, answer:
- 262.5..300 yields 59.8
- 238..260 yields 61.8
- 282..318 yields 60.4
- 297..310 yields 60.3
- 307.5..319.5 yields 61.8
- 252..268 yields 60.4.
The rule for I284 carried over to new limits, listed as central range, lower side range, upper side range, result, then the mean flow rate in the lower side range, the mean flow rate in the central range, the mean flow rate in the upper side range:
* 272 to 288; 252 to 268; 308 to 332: 0.04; 60.4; 60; 59.7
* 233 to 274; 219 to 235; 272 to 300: -4.44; 51.7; 61.3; 59.9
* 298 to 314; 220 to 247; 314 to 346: -0.97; 56.4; 60.5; 57.3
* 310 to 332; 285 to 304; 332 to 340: -0.88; 59.8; 59.7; 56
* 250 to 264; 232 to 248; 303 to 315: 0.32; 62.9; 60.9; 60.6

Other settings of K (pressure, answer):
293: 59.4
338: 55.2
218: 60.7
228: 46.4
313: 61.5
